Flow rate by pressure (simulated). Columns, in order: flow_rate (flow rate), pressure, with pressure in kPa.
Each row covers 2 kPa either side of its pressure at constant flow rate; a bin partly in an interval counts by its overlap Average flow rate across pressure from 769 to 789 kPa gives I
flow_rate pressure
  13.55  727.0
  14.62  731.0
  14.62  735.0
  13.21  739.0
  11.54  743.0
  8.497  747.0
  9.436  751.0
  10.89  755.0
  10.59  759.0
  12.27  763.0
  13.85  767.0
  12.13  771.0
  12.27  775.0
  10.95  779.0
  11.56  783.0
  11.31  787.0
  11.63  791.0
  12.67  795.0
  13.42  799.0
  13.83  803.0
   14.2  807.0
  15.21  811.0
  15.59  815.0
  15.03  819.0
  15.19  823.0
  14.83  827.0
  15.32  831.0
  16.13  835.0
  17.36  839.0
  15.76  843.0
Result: 11.6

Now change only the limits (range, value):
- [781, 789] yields 11.4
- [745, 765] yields 10.3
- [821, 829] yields 15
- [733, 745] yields 13.1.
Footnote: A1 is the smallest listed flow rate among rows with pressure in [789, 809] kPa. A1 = 11.63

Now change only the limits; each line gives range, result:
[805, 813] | 14.2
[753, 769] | 10.59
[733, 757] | 8.497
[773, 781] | 10.95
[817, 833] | 14.83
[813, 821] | 15.03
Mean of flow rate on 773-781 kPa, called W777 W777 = 11.6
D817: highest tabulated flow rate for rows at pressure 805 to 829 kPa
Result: 15.59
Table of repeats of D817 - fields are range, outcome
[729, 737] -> 14.62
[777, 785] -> 11.56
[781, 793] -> 11.63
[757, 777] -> 13.85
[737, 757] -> 13.21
